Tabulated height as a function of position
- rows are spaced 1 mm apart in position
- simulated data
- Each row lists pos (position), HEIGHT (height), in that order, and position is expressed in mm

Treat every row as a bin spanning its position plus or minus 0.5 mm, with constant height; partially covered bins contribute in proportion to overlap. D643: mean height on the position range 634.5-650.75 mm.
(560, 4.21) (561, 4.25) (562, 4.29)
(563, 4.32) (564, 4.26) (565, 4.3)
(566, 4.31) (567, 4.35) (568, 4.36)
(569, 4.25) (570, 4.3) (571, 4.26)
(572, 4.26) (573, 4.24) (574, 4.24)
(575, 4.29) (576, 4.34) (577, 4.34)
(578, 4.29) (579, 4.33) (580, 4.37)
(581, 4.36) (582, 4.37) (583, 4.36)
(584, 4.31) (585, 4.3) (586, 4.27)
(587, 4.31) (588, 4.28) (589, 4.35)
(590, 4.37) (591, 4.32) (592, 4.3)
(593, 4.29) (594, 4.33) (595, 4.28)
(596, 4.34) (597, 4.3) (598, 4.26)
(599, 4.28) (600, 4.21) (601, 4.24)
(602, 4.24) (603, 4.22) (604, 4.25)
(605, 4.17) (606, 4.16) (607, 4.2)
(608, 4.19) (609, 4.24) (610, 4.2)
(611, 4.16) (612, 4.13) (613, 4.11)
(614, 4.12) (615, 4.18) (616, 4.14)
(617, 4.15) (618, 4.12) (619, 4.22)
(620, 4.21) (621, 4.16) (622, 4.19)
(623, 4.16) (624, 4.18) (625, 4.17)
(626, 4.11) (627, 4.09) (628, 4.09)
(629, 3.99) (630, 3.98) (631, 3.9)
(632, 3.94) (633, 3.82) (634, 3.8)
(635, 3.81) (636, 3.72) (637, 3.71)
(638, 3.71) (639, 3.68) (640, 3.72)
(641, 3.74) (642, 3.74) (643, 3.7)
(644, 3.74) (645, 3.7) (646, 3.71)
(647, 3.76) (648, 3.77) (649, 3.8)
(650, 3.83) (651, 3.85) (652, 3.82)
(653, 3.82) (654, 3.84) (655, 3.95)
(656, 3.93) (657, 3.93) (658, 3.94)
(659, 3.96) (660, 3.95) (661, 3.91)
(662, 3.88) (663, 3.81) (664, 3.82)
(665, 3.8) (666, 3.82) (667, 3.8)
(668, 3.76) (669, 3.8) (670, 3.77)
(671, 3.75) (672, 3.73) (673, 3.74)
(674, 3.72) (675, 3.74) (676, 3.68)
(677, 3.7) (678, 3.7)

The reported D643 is 3.74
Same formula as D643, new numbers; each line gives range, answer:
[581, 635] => 4.19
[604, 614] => 4.17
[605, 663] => 3.96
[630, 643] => 3.78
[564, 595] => 4.31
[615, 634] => 4.08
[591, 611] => 4.25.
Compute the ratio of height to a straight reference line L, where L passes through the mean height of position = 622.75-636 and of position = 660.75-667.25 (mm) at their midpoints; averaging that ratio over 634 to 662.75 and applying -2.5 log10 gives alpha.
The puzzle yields 0.03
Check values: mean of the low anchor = 3.99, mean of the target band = 3.81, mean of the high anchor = 3.83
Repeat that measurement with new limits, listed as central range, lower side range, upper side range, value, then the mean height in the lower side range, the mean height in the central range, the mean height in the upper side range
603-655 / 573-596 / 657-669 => 0.02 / 4.32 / 3.98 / 3.86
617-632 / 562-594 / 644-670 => -0.02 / 4.31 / 4.11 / 3.84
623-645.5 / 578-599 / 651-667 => 0.04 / 4.32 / 3.87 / 3.88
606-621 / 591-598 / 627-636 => -0.02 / 4.3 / 4.17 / 3.92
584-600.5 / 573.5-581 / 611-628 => -0.01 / 4.32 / 4.3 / 4.15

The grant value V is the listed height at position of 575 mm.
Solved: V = 4.29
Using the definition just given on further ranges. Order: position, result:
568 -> 4.36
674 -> 3.72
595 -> 4.28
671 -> 3.75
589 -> 4.35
